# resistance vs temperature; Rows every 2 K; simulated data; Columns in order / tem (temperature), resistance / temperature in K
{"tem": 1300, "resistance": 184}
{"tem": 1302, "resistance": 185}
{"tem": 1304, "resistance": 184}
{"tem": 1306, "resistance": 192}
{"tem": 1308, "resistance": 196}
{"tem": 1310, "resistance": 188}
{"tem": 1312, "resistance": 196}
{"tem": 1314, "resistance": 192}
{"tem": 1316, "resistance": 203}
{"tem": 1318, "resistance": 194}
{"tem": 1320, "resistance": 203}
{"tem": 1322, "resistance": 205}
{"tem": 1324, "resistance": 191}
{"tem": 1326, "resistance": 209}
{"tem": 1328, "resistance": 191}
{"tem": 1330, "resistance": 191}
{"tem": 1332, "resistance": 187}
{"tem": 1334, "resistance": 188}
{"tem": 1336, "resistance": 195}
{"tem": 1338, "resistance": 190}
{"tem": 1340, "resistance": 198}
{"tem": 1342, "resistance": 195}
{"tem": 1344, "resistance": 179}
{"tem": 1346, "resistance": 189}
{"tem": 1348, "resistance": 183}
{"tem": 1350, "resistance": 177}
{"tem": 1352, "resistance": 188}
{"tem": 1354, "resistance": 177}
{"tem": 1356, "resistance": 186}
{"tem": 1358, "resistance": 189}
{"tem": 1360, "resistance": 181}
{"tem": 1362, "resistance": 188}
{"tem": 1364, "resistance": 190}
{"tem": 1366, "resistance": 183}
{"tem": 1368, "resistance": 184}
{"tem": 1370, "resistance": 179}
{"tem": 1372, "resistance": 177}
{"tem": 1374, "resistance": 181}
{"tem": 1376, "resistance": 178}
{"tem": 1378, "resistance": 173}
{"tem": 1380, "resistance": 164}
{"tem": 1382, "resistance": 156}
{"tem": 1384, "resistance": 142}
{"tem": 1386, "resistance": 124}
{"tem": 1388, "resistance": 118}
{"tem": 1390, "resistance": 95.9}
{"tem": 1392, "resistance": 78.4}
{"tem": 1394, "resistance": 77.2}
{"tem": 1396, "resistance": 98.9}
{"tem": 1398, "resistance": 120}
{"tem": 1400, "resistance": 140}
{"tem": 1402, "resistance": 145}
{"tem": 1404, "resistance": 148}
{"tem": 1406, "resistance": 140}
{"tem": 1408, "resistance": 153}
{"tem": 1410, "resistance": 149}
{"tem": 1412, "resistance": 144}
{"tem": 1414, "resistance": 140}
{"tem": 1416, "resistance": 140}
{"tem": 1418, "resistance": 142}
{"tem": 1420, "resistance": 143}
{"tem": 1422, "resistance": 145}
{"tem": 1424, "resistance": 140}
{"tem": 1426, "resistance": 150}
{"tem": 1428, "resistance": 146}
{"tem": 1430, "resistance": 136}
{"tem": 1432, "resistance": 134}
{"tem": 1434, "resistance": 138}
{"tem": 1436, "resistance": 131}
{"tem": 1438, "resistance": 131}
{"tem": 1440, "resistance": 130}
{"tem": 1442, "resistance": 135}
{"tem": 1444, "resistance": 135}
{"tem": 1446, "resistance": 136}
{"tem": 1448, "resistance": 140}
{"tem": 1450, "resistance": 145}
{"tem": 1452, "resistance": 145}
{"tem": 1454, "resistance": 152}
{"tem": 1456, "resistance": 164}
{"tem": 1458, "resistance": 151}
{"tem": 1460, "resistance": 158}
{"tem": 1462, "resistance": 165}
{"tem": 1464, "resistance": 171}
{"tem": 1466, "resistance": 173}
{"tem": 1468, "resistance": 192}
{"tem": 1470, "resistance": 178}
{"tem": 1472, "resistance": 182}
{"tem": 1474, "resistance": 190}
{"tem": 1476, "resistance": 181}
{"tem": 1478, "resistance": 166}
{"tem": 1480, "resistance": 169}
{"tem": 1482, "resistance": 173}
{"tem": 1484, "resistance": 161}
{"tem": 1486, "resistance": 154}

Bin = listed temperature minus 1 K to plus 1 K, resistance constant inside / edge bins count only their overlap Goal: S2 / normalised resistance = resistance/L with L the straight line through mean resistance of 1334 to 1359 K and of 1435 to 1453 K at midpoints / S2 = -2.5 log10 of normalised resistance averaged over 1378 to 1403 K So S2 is 0.31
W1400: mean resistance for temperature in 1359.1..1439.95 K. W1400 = 145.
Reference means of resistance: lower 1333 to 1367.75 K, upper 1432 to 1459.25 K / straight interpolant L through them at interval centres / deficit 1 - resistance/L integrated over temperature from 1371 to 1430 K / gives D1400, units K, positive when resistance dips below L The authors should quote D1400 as 8.3 K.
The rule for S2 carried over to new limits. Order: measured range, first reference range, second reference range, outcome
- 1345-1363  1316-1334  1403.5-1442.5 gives -0.026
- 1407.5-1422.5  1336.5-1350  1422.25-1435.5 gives 0.030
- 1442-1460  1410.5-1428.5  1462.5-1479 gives 0.134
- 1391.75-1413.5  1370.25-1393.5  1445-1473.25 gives 0.158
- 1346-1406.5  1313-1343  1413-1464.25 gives 0.117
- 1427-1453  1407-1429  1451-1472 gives 0.135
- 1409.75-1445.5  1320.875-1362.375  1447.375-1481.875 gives 0.239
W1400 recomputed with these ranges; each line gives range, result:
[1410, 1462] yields 143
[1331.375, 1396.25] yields 167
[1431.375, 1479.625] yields 155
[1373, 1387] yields 160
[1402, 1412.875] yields 147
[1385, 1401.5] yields 108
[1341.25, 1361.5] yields 184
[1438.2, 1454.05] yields 139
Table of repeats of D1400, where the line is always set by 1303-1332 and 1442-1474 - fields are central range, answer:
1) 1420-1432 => 1.8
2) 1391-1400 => 3.9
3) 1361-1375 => -0.1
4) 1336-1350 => 0.0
